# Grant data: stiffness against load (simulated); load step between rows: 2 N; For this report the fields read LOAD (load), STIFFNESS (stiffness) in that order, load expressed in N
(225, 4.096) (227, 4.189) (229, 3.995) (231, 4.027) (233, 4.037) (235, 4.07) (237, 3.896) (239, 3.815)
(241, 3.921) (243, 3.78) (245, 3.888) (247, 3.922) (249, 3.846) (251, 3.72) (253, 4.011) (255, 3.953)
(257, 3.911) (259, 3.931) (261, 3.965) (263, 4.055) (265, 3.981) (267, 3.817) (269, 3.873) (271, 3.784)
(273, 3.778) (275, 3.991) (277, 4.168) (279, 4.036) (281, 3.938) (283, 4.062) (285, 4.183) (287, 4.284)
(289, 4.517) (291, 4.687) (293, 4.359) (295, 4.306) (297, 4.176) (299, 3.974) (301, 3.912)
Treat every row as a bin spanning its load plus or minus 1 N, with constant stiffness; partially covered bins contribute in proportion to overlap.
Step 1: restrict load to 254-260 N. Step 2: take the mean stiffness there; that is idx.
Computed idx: 3.93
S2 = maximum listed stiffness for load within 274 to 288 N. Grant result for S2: 4.284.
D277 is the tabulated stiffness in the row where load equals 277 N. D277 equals 4.168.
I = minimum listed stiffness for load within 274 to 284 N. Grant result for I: 3.938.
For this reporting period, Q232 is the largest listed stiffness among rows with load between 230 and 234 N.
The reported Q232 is 4.037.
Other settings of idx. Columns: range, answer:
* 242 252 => 3.83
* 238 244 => 3.84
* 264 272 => 3.86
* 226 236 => 4.06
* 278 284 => 4.01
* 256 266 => 3.97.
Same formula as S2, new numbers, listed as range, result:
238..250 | 3.922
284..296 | 4.687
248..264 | 4.055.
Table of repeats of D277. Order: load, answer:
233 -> 4.037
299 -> 3.974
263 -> 4.055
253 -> 4.011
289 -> 4.517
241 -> 3.921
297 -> 4.176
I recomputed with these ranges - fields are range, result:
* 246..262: 3.72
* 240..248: 3.78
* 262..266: 3.981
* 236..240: 3.815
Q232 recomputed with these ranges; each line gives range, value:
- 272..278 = 4.168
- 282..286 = 4.183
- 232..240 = 4.07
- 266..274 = 3.873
